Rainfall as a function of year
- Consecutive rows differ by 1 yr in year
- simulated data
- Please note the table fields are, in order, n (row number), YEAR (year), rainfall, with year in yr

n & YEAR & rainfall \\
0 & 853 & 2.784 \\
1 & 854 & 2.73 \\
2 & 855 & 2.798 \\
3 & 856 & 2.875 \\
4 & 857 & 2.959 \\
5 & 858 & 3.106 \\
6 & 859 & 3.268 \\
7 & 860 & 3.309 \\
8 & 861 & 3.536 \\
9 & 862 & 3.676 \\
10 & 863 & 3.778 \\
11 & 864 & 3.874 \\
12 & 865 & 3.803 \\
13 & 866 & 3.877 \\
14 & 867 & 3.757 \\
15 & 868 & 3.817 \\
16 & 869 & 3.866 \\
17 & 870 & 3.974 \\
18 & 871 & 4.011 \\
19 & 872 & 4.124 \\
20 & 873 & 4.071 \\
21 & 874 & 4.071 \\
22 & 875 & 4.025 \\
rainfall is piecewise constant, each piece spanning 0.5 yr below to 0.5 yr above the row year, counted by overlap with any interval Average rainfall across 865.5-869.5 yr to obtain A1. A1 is 3.83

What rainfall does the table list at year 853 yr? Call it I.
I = 2.784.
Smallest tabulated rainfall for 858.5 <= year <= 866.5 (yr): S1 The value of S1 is 3.268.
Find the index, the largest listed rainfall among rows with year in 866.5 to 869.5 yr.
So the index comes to 3.866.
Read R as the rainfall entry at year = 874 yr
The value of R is 4.071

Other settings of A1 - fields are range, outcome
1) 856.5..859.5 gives 3.11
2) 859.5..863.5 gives 3.57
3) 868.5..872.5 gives 3.99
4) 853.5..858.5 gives 2.89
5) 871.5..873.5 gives 4.1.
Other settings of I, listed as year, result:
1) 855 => 2.798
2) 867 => 3.757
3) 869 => 3.866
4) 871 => 4.011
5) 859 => 3.268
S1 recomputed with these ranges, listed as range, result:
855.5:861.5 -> 2.875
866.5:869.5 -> 3.757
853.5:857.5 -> 2.73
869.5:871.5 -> 3.974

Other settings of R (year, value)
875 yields 4.025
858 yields 3.106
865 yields 3.803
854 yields 2.73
